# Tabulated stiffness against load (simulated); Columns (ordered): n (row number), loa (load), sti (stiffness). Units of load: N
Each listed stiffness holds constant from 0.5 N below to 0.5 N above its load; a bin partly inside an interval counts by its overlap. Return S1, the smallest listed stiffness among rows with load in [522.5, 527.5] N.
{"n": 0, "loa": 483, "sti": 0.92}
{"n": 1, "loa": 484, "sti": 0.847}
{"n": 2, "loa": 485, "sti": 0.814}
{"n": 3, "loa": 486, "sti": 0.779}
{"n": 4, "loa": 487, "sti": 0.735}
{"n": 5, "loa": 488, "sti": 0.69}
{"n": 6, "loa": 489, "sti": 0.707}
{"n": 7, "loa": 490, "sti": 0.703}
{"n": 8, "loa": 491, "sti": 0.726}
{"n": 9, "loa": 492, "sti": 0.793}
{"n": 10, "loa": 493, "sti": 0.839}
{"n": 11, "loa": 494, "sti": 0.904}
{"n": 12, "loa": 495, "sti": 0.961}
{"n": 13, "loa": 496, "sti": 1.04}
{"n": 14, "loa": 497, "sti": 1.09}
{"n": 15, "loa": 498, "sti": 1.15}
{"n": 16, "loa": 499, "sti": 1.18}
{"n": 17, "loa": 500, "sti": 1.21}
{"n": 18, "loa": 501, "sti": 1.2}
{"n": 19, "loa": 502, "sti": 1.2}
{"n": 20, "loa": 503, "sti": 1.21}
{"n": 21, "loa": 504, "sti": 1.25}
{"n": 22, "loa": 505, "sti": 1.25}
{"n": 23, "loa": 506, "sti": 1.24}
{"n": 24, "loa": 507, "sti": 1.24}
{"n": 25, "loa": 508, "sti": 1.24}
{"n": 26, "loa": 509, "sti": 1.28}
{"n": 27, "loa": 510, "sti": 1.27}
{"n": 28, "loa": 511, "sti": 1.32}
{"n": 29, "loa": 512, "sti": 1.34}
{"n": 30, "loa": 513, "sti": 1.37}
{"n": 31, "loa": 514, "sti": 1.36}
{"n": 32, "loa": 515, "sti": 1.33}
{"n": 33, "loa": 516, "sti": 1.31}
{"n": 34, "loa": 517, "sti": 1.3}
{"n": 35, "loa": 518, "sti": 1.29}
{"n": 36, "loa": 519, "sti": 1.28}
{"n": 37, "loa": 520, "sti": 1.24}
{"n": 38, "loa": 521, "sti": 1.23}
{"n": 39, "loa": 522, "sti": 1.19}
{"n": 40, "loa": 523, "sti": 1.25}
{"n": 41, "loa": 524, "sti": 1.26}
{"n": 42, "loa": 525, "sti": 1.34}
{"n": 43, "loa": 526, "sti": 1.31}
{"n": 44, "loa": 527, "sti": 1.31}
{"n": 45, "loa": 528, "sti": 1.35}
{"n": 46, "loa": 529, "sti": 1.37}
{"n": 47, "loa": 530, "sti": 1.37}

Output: 1.25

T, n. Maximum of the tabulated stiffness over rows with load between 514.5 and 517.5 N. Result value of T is 1.33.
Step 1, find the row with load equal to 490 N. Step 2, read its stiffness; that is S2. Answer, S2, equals 0.703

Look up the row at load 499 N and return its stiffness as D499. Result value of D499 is 1.18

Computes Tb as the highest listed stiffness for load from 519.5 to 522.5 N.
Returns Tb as 1.24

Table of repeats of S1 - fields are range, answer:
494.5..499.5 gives 0.961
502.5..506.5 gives 1.21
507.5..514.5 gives 1.24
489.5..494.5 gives 0.703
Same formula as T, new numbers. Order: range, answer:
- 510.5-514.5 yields 1.37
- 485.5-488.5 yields 0.779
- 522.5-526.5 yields 1.34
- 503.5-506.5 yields 1.25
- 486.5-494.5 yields 0.904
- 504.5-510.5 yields 1.28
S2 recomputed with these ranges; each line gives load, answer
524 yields 1.26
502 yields 1.2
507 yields 1.24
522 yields 1.19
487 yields 0.735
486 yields 0.779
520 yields 1.24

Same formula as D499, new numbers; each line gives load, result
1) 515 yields 1.33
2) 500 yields 1.21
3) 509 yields 1.28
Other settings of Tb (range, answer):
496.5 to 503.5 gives 1.21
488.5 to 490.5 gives 0.707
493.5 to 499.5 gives 1.18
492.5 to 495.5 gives 0.961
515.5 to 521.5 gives 1.31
